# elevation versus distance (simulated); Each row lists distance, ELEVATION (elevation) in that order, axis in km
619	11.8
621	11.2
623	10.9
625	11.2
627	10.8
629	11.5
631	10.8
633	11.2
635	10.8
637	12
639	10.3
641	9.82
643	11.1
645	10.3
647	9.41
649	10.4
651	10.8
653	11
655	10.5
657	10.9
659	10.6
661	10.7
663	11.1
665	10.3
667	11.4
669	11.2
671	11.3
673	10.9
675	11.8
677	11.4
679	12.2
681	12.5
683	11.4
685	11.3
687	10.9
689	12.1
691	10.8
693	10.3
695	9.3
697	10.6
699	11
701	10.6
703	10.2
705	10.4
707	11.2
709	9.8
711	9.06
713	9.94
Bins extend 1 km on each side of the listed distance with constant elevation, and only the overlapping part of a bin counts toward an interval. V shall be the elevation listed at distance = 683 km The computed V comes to 11.4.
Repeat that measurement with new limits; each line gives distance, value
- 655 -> 10.5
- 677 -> 11.4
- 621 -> 11.2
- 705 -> 10.4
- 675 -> 11.8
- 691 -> 10.8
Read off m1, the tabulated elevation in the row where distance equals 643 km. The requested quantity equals 11.1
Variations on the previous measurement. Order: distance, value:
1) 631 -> 10.8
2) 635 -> 10.8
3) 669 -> 11.2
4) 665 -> 10.3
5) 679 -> 12.2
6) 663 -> 11.1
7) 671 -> 11.3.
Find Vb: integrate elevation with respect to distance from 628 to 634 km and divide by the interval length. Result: 11.2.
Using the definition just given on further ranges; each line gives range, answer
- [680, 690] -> 11.6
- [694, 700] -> 10.3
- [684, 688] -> 11.1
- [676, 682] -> 12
